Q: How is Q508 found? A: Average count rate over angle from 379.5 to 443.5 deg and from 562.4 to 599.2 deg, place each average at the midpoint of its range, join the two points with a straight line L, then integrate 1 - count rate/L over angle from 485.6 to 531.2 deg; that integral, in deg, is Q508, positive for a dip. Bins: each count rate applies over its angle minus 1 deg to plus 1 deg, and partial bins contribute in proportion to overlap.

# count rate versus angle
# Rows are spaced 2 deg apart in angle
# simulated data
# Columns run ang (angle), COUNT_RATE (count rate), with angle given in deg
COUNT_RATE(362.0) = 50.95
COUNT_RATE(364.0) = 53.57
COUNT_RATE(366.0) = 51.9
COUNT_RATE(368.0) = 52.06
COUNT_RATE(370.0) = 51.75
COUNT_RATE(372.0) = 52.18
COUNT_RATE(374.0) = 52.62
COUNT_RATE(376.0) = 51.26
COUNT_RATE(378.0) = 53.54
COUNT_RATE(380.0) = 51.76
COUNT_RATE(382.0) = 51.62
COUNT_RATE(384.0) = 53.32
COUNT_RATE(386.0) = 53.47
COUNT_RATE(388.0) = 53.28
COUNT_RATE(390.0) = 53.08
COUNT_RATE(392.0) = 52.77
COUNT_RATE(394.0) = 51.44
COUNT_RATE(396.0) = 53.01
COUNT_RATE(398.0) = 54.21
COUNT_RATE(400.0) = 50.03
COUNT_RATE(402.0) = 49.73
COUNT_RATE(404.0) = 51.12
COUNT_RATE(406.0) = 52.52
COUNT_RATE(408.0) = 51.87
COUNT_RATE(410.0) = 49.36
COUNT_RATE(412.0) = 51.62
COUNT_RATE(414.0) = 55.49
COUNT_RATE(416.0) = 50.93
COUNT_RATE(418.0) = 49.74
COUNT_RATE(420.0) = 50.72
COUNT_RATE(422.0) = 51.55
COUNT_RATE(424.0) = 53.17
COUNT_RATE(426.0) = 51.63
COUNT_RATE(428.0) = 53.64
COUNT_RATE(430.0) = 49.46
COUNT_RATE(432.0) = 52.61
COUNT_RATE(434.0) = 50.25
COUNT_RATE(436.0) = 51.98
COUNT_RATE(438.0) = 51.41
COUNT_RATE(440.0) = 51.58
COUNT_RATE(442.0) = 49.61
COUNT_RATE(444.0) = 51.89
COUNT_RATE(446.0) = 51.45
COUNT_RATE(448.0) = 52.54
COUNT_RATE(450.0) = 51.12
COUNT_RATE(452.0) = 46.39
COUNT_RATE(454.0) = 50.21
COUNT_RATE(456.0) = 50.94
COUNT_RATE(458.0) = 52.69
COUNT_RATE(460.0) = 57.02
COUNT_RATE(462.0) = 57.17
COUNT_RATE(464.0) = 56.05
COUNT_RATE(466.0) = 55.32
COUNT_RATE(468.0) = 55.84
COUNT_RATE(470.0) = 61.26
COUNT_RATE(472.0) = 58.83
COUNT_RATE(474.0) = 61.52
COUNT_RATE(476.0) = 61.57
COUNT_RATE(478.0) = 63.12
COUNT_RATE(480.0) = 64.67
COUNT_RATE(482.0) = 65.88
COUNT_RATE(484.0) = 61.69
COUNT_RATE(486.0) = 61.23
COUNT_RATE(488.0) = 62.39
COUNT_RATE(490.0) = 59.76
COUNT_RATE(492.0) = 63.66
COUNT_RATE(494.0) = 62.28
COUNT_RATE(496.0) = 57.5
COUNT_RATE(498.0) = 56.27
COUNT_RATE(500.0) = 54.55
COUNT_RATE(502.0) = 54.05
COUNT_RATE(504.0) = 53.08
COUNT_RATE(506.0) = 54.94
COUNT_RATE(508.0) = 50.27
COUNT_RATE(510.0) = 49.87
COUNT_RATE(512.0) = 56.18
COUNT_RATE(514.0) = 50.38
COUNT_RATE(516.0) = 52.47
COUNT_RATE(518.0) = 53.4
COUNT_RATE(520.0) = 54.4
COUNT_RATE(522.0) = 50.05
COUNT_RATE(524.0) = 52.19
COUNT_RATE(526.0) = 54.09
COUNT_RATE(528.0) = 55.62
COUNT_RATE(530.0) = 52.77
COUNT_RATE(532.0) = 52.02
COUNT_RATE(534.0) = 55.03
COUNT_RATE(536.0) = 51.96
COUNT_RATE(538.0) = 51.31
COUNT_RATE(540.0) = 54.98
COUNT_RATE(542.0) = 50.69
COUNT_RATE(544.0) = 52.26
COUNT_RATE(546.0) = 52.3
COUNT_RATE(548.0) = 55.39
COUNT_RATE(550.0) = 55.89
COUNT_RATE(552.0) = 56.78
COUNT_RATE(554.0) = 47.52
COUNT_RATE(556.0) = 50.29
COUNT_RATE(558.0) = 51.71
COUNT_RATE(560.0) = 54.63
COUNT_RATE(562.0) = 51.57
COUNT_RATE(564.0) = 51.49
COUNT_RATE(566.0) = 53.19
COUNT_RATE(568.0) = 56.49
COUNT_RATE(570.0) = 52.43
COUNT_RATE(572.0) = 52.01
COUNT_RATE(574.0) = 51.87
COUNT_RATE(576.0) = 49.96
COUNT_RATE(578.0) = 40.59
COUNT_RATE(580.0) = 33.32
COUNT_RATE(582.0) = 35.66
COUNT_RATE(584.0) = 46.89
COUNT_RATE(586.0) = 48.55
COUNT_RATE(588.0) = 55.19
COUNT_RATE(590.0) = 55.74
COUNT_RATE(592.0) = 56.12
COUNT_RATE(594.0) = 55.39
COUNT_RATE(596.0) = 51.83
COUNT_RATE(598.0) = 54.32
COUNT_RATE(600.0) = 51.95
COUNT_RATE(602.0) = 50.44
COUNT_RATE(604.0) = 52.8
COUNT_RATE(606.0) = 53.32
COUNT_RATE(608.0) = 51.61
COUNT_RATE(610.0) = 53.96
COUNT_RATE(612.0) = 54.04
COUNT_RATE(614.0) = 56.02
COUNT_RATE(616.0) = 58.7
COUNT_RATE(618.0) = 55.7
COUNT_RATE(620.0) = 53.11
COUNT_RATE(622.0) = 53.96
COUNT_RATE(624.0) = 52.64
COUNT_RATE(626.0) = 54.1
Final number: -3.90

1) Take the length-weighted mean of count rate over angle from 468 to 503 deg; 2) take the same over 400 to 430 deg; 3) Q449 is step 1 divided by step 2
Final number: 1.2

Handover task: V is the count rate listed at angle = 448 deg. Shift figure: 52.54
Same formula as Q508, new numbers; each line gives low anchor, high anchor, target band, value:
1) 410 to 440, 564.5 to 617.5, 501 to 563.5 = -1.7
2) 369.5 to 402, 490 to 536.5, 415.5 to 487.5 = -1.7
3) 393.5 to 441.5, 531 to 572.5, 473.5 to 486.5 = -2.7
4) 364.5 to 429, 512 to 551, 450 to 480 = -2.2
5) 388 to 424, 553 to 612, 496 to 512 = -0.8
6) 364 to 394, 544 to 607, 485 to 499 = -2.4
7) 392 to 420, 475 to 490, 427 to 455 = 2.8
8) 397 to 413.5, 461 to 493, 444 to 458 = 1.6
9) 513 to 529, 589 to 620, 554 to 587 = 3.0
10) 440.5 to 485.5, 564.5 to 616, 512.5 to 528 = 0.3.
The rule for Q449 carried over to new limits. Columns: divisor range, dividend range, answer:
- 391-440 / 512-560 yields 1.02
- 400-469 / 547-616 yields 0.99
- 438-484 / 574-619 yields 0.91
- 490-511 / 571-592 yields 0.85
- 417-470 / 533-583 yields 0.97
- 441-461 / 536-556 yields 1.03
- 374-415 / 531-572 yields 1.01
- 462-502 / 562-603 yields 0.84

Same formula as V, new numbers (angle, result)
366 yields 51.9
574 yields 51.87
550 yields 55.89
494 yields 62.28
